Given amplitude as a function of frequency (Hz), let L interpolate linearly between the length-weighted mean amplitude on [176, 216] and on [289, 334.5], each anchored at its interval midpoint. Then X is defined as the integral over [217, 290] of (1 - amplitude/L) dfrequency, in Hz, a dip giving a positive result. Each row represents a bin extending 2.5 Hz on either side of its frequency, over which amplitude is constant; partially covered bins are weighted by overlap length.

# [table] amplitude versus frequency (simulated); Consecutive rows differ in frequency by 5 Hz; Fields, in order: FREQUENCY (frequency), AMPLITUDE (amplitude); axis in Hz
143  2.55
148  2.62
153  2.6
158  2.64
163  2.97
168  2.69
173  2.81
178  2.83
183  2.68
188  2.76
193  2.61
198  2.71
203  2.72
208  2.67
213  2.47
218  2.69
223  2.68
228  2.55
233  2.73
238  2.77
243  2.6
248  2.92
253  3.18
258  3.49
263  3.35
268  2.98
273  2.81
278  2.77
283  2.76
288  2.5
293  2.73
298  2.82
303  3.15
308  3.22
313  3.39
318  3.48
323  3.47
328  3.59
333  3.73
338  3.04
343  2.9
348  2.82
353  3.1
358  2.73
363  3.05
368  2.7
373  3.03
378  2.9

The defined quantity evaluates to 2.6 Hz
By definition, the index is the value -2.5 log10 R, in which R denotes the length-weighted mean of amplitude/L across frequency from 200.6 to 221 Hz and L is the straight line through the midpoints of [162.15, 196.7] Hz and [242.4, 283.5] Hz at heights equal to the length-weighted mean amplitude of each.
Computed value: 0.08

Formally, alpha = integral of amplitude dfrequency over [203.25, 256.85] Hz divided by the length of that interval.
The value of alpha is 2.74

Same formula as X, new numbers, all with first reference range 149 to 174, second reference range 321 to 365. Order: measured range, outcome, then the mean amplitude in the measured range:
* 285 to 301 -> 1.79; 2.7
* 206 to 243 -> 2.97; 2.65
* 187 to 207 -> 0.86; 2.69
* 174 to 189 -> 0.08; 2.76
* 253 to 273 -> -1.59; 3.2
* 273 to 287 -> 1.23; 2.74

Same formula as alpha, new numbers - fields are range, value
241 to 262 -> 3.08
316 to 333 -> 3.55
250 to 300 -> 2.94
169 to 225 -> 2.69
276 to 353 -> 3.09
